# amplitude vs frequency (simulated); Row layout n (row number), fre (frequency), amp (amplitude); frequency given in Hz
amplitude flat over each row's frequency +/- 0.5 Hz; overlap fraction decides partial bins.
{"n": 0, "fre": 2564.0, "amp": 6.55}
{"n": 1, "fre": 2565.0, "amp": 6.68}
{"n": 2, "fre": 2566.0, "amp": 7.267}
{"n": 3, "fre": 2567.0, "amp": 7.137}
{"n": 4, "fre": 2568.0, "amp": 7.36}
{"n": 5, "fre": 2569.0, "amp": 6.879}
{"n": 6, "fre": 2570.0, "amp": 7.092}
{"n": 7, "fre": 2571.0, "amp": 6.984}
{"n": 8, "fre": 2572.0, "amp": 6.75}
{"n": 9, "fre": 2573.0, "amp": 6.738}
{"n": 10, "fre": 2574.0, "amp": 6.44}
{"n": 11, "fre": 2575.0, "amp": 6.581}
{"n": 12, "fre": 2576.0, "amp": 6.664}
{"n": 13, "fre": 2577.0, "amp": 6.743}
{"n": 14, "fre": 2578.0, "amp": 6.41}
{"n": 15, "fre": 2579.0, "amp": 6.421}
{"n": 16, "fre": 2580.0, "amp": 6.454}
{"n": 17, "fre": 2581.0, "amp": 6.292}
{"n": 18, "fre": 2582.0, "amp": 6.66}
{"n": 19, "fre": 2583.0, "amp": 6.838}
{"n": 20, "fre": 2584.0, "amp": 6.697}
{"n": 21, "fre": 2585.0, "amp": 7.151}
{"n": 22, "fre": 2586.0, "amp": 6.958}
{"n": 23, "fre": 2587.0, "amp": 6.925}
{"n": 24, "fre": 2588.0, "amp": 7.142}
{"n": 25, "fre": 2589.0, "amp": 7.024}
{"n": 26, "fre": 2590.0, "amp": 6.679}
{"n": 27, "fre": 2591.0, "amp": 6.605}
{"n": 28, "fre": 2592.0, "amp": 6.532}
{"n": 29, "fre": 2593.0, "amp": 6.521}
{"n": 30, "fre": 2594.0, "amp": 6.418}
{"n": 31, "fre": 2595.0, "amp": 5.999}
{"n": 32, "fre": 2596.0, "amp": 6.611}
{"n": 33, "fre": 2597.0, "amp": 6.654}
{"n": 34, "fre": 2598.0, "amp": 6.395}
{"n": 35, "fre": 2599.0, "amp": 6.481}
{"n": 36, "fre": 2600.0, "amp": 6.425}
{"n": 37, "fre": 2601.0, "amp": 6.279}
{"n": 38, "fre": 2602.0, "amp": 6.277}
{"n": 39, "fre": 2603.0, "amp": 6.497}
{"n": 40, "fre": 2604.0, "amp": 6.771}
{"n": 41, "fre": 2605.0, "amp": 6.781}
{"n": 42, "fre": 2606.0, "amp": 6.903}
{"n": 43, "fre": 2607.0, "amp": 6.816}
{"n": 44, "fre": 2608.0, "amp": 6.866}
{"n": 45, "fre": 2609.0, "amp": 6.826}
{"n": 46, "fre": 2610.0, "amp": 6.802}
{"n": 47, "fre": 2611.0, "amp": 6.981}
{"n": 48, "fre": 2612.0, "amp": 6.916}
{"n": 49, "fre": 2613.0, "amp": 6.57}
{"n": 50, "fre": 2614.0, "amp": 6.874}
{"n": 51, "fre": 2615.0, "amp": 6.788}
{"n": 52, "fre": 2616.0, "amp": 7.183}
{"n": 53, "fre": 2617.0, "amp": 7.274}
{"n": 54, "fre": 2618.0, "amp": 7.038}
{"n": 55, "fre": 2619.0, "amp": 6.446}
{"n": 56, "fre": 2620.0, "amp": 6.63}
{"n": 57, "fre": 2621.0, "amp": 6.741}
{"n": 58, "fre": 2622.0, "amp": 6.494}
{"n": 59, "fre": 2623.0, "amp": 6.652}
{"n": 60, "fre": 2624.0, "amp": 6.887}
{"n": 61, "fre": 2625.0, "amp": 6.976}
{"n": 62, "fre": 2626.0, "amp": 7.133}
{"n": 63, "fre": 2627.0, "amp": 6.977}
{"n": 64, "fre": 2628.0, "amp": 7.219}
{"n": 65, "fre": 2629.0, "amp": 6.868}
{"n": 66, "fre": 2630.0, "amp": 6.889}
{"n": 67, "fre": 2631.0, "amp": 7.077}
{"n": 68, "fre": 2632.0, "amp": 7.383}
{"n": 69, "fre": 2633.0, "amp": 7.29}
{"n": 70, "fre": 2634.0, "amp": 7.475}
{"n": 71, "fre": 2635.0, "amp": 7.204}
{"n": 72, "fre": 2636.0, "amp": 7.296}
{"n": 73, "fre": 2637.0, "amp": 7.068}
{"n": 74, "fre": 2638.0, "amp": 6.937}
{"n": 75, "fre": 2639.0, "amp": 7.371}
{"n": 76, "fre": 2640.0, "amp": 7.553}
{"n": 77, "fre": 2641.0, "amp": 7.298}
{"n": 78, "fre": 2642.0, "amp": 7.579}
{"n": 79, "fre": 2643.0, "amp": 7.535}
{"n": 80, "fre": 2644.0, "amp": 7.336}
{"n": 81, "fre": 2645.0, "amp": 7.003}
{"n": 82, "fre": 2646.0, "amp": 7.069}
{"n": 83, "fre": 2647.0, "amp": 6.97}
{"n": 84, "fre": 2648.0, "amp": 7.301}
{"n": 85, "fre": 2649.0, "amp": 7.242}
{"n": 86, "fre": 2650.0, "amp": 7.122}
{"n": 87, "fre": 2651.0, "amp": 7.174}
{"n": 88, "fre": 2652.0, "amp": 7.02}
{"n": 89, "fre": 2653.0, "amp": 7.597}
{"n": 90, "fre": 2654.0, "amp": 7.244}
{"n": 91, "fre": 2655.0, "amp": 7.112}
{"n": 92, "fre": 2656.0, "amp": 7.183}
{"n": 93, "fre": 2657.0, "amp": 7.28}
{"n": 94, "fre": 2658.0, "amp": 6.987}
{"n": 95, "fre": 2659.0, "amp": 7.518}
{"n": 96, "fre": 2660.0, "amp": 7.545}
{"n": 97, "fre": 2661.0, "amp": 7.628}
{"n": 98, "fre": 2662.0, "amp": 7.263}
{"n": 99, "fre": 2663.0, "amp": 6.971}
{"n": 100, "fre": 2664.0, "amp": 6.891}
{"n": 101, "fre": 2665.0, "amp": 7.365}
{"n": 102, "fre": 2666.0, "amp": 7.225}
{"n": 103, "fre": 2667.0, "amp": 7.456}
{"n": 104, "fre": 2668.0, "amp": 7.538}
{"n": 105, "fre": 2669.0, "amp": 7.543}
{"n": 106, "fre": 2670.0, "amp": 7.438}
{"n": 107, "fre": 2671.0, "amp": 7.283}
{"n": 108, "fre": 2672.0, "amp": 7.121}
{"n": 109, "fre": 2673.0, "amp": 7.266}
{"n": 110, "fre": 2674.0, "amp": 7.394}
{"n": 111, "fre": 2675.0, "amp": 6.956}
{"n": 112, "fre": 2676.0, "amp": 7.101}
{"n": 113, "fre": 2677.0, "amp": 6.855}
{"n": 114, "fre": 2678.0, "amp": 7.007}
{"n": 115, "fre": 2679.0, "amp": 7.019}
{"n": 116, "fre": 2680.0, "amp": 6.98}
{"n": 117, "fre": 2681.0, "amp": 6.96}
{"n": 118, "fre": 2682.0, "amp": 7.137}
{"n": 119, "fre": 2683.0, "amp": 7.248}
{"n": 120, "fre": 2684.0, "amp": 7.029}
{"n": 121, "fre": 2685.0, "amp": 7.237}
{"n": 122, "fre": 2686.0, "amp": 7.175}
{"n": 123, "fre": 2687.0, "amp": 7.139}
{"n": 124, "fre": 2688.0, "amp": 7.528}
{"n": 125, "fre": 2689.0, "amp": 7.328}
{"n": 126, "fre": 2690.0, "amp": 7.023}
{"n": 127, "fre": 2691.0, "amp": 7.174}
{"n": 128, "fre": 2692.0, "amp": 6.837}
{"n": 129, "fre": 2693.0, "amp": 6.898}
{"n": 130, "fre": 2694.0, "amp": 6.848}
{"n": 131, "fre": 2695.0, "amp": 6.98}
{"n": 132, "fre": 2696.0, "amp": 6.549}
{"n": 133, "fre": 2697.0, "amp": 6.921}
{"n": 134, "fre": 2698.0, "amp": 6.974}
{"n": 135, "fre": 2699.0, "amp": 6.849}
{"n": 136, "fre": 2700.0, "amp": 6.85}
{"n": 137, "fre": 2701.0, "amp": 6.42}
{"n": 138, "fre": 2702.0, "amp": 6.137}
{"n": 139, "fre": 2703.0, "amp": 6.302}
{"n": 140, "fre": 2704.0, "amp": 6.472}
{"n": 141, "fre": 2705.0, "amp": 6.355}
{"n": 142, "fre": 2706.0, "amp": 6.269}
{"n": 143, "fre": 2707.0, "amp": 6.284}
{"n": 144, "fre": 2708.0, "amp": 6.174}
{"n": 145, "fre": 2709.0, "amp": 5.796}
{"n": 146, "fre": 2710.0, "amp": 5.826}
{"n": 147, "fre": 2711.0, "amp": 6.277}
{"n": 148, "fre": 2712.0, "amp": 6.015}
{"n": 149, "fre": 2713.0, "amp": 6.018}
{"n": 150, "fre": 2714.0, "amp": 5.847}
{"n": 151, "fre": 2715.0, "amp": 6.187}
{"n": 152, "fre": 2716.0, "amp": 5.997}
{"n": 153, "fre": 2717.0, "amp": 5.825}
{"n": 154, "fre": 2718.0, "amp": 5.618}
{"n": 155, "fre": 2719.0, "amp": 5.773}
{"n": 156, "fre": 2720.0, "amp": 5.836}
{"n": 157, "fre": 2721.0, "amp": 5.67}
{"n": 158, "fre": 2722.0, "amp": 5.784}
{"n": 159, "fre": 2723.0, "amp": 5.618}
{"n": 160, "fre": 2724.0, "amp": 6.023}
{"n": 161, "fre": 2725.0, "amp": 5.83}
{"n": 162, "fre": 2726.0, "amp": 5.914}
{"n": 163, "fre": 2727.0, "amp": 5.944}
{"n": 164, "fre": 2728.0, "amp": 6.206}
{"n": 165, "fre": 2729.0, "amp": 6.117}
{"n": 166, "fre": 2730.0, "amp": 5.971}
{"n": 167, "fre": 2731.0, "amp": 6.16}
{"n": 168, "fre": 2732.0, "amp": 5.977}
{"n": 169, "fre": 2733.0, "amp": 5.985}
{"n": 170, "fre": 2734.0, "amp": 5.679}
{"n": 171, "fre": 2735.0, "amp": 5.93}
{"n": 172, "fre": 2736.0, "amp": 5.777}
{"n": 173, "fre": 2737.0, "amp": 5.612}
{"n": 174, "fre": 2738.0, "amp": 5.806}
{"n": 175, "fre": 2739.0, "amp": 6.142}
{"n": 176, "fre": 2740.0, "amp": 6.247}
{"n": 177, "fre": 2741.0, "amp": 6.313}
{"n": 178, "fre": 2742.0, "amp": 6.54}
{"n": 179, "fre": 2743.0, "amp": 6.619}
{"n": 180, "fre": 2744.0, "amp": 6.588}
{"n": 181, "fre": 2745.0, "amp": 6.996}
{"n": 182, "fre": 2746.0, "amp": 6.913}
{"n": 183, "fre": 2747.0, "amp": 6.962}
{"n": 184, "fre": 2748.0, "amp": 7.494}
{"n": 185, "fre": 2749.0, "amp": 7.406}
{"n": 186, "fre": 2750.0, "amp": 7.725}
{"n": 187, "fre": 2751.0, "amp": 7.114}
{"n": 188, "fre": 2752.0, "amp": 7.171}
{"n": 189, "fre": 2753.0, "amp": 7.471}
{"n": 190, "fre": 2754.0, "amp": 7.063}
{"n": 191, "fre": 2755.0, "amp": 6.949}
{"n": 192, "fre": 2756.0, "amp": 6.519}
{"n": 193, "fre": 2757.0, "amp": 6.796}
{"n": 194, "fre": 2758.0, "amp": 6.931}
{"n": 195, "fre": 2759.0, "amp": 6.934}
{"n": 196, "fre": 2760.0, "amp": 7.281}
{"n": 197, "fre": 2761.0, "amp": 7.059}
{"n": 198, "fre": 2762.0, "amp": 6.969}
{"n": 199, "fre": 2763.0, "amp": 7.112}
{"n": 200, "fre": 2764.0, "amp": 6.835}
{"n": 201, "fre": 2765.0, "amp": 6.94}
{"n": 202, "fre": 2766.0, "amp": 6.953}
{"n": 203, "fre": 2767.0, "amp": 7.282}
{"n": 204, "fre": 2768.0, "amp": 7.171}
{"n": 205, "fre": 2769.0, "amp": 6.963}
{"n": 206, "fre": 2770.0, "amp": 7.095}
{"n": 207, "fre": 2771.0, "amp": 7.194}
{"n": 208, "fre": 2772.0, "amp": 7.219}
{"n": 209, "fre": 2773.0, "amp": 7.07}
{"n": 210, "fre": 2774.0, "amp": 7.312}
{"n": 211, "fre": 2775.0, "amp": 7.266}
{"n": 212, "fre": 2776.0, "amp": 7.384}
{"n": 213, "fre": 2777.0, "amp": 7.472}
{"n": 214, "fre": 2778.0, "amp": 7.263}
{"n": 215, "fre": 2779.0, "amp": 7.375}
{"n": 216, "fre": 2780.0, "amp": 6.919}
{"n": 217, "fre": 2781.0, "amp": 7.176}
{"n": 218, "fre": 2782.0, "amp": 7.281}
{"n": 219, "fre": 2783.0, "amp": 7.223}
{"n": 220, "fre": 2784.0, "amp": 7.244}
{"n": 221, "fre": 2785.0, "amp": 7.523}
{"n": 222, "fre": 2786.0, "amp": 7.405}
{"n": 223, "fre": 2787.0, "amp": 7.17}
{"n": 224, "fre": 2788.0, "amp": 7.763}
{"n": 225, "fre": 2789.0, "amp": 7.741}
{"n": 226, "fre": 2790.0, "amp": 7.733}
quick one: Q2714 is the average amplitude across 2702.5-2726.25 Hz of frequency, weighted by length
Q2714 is 5.99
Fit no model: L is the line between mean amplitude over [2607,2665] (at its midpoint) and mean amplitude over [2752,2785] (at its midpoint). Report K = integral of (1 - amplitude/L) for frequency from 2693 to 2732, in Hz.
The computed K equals 5.10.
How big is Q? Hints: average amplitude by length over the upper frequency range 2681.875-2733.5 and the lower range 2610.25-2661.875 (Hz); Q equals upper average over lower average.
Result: 0.9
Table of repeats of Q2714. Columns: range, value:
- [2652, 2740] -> 6.63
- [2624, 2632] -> 7.03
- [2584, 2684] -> 7.01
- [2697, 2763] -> 6.38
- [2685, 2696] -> 7.07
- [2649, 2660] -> 7.24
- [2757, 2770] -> 7.03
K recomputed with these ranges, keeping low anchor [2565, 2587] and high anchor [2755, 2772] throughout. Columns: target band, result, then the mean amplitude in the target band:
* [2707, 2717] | 1.3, 6.02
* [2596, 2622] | 0.4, 6.72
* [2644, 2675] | -1.7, 7.25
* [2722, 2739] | 2.6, 5.91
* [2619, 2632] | -0.1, 6.88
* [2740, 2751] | 0.1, 6.93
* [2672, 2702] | -0.4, 7.01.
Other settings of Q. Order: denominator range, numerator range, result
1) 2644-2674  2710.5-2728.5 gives 0.81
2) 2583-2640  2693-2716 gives 0.93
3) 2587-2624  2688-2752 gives 0.95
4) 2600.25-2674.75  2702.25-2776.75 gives 0.92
